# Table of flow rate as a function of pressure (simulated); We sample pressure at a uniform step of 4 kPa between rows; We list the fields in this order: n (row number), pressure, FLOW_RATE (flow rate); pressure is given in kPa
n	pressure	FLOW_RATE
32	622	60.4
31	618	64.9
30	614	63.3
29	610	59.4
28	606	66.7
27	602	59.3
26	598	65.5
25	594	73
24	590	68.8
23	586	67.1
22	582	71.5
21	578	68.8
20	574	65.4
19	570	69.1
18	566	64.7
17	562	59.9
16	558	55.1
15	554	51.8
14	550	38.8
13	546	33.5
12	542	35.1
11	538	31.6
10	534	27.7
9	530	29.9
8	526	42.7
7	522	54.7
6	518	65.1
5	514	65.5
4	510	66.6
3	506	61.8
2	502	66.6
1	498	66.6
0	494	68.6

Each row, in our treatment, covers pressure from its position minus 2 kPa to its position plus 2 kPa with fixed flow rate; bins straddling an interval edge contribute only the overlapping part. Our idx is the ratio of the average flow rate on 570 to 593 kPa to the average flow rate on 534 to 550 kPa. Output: 2.06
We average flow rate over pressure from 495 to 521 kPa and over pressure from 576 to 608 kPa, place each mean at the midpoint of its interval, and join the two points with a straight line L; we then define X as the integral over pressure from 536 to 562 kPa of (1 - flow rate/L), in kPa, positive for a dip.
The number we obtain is 9.4 kPa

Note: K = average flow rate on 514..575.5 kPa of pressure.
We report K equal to 48.8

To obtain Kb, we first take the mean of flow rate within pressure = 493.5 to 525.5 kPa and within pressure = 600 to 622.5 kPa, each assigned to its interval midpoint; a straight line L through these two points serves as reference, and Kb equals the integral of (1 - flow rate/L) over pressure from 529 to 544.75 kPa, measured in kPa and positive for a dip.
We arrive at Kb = 7.94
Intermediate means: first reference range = 63.2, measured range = 31.3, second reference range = 62.5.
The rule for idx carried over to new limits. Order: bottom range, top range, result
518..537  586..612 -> 1.59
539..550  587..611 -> 1.89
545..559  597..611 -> 1.40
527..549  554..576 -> 1.91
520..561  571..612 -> 1.64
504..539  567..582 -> 1.36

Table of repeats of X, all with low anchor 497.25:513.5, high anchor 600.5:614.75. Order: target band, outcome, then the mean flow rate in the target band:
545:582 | 3.3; 57.8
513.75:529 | 2.5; 54.2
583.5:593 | -0.9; 68.7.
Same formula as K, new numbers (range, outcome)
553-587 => 64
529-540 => 29.7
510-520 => 65.6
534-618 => 57.8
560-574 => 64.7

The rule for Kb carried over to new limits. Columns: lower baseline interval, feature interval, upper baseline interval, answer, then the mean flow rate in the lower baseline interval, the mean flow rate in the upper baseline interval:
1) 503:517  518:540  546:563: 7.0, 64.8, 48.8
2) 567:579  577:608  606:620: -1.0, 67.4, 63.1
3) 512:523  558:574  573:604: 0.6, 62.4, 67.5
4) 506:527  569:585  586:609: -0.9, 60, 66.4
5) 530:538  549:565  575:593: -1.8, 29.2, 69.1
